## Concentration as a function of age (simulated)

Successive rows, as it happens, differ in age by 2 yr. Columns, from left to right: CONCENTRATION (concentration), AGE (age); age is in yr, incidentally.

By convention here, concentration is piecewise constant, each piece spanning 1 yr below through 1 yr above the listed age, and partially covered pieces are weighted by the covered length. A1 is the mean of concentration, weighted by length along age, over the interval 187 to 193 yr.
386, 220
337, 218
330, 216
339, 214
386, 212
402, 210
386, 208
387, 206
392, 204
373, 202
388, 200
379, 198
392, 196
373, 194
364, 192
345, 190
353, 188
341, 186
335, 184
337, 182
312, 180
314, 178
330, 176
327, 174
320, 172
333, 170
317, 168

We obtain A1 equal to 354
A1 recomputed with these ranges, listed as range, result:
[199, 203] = 380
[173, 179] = 324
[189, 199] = 371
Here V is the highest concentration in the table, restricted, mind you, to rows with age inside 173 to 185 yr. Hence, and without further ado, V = 337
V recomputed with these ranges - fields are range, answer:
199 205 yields 392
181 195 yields 373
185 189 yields 353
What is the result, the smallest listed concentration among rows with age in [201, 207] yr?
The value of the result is 373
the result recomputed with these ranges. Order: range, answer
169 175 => 320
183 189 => 335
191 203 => 364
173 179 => 314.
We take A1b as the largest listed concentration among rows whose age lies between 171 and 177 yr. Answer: 330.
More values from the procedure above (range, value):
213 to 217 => 339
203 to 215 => 402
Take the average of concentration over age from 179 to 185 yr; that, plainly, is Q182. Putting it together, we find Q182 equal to 328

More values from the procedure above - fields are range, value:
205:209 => 386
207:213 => 391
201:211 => 388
